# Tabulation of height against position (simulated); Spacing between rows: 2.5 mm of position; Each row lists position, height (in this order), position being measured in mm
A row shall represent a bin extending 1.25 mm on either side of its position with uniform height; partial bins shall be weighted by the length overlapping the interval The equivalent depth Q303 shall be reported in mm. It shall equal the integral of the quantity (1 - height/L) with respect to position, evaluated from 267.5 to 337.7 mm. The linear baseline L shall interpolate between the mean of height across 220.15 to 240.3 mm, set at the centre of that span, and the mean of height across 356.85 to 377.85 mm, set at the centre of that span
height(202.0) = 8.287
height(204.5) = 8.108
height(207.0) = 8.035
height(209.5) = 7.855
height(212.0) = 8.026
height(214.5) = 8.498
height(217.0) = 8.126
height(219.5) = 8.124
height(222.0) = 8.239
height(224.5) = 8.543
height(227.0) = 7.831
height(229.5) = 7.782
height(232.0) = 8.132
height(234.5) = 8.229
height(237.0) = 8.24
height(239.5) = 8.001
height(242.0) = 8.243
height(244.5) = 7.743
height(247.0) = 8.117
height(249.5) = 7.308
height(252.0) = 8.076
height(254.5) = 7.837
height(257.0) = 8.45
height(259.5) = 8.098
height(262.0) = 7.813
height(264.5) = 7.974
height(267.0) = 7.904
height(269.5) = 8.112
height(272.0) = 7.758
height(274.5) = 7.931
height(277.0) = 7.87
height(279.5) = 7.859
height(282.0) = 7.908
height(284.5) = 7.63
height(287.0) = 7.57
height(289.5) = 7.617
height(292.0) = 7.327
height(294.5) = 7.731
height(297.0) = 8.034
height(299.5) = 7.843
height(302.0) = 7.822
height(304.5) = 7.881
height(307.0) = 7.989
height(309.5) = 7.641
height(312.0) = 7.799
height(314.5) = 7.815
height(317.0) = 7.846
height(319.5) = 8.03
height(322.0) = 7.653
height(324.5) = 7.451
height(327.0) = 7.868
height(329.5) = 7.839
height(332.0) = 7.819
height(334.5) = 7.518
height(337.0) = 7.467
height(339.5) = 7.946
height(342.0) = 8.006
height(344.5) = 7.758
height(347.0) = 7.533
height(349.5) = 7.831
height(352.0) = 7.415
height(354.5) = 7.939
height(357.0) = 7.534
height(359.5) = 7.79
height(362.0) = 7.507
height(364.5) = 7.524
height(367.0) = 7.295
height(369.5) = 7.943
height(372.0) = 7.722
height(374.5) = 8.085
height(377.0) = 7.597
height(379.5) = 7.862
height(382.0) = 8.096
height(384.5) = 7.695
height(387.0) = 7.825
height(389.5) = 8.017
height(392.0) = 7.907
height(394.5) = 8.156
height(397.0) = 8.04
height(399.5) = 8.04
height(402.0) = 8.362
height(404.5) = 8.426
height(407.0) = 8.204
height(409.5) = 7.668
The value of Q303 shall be 1.0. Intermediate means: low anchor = 8.13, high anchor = 7.67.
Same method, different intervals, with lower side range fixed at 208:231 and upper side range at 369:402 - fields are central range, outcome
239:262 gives 0.3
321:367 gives 1.7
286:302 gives 0.7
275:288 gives 0.4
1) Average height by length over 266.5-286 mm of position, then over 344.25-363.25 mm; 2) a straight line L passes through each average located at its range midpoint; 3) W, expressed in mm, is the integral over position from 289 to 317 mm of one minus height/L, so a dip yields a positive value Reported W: 0.1 mm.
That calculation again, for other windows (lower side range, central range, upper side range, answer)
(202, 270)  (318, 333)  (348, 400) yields 0.2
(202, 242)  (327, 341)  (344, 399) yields 0.2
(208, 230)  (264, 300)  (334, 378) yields 0.6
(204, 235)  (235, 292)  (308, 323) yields 0.5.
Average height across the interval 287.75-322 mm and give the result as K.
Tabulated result 7.79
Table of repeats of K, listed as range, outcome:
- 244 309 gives 7.85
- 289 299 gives 7.69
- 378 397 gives 7.94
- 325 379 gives 7.71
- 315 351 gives 7.75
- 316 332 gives 7.78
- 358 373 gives 7.63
